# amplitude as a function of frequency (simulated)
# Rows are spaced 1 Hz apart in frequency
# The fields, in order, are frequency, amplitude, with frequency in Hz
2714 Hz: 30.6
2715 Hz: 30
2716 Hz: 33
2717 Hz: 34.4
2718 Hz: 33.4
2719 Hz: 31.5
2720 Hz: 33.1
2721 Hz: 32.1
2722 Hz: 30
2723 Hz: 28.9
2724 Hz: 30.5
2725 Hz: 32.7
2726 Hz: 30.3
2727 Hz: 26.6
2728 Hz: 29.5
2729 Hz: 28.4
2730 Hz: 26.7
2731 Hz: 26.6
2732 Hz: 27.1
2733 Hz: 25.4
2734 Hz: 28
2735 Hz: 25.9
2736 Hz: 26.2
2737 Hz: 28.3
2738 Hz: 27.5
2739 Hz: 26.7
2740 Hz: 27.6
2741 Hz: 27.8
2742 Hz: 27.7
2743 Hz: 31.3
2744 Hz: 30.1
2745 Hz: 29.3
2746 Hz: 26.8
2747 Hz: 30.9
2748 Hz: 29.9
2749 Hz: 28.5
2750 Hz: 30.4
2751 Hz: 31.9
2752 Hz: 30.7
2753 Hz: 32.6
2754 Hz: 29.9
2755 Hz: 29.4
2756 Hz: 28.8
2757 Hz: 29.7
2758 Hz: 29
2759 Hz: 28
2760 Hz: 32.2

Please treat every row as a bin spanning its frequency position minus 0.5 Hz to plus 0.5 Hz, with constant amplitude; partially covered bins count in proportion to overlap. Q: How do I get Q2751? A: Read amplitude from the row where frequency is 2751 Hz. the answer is 31.9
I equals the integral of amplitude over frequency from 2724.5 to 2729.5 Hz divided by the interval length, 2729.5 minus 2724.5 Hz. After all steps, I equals 29.5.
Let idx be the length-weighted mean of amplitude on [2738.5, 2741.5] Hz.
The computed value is 27.4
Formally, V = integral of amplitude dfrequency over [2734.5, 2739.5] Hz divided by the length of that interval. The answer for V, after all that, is 26.9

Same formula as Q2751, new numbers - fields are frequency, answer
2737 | 28.3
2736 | 26.2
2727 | 26.6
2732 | 27.1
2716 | 33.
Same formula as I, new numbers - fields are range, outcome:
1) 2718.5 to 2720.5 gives 32.3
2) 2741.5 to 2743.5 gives 29.5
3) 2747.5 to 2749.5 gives 29.2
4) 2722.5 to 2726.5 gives 30.6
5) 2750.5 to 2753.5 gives 31.7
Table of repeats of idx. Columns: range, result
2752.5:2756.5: 30.2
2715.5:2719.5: 33.1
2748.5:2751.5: 30.3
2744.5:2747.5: 29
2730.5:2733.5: 26.4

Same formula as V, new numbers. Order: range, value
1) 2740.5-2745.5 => 29.2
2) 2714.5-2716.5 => 31.5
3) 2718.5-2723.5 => 31.1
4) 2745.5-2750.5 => 29.3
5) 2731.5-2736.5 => 26.5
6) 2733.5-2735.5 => 26.9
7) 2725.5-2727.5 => 28.5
